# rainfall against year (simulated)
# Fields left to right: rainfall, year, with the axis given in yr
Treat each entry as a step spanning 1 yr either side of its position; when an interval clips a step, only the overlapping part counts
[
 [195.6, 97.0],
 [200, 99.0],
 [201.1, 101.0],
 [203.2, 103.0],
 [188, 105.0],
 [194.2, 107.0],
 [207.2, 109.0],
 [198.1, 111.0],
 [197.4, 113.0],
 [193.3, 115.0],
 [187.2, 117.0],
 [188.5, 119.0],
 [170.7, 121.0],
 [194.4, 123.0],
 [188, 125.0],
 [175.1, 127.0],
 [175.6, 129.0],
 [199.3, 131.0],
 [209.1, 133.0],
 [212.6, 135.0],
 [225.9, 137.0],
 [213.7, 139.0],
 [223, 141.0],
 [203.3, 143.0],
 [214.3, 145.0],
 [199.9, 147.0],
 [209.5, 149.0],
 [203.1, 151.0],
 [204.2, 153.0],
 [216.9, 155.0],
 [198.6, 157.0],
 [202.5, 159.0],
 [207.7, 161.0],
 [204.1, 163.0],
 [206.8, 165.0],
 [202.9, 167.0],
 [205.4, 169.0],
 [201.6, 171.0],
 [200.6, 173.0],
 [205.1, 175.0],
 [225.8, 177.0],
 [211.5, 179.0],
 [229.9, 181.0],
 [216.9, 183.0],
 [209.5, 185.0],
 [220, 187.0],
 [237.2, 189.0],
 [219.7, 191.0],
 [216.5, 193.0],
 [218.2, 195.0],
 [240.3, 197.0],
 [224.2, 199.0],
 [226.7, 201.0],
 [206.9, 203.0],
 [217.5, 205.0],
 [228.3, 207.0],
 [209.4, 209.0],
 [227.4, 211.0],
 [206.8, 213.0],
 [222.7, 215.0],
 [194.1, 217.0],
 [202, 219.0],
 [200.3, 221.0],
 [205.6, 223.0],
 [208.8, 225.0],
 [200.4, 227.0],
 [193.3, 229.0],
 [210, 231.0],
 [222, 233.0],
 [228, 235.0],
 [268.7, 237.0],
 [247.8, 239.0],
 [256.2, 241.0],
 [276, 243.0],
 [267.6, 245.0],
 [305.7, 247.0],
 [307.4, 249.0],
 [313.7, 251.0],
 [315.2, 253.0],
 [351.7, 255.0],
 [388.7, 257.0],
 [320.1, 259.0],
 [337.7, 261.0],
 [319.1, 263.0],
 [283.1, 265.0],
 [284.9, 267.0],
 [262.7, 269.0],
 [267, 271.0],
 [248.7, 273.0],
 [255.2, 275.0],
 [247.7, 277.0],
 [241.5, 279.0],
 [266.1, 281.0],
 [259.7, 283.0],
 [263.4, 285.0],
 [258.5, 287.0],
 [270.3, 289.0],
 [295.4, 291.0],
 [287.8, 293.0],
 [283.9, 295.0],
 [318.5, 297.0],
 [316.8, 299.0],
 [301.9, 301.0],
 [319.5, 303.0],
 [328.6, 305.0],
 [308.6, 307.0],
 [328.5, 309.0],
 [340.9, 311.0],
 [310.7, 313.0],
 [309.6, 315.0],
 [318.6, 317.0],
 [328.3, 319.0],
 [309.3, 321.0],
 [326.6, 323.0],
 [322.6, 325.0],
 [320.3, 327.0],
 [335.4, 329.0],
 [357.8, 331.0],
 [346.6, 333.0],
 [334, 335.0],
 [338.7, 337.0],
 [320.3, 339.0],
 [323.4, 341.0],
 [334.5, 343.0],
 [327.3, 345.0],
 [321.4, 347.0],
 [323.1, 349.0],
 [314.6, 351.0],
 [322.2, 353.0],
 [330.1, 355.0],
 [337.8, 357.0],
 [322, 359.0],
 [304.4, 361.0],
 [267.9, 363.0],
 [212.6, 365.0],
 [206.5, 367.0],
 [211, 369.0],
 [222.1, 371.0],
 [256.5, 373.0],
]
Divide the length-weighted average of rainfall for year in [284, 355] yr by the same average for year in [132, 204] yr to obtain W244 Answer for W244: 1.48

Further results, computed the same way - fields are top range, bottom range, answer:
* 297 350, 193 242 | 1.48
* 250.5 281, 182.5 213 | 1.33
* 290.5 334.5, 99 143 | 1.62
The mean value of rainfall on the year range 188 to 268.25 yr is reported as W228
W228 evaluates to 250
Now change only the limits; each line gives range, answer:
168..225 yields 215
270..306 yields 279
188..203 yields 225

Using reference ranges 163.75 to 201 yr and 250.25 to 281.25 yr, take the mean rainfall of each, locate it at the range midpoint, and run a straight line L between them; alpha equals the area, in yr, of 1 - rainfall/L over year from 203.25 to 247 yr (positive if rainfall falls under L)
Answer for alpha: 5.41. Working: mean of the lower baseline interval 216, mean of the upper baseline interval 294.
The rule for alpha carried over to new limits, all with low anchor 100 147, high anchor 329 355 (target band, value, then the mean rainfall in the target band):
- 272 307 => 2.1 yr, 281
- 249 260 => -2.3 yr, 335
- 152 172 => 1.5 yr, 205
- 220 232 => 2.6 yr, 203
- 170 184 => 1.1 yr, 213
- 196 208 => 1.1 yr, 224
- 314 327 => -0.1 yr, 319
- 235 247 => 0.3 yr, 264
